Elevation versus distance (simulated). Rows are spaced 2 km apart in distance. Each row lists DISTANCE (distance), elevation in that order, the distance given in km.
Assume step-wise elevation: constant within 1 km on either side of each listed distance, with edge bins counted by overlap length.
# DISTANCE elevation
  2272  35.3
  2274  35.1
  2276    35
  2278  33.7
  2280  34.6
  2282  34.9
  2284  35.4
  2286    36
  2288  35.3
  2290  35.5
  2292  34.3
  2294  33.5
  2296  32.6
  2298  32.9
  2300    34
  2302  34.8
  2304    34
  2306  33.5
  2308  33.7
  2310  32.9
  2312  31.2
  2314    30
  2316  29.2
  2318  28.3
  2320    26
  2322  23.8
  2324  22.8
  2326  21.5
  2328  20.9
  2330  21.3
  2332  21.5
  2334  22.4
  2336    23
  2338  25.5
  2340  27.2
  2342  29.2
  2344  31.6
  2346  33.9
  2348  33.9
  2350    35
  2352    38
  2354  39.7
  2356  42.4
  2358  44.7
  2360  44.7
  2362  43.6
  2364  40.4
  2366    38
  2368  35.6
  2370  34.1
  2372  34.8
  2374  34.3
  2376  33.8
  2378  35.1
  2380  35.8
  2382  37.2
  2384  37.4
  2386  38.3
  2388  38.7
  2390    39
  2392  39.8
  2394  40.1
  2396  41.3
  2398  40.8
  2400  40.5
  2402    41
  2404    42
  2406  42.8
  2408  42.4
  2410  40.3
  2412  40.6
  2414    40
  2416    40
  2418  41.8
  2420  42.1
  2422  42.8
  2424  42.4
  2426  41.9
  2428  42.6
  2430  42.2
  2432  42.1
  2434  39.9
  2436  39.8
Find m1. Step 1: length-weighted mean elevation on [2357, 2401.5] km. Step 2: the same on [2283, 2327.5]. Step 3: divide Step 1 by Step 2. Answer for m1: 1.23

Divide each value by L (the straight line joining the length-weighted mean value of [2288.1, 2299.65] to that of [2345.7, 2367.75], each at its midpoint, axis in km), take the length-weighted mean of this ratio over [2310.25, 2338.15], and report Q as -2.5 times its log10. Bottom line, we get 0.41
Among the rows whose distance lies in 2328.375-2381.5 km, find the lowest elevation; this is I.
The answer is 21.3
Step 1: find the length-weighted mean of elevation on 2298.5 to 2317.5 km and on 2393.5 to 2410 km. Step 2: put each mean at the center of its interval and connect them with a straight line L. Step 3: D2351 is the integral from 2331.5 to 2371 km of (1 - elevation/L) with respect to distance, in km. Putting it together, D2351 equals 2.5 km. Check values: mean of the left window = 32.5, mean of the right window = 41.3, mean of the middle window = 34.4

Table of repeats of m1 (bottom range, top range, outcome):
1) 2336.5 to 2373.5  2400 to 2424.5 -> 1.15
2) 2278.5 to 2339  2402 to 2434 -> 1.39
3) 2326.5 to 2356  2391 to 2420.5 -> 1.41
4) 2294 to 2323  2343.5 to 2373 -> 1.22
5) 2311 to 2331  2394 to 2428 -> 1.62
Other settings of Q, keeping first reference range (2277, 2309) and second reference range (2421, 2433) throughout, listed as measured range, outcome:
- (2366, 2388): 0.10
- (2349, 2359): -0.06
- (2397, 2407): -0.02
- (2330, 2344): 0.42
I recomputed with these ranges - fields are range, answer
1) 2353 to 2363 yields 39.7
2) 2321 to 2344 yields 20.9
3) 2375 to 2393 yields 33.8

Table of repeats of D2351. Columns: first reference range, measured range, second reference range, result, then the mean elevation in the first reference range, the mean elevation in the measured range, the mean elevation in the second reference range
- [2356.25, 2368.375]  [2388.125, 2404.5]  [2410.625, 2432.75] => 0.47 km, 41.5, 40.4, 41.7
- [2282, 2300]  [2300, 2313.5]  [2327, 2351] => -0.52 km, 34.4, 33.3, 27.1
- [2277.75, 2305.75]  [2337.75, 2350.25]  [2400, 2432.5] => 2.16 km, 34.4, 31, 41.6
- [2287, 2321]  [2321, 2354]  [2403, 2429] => 7.46 km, 32.5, 27.4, 41.7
